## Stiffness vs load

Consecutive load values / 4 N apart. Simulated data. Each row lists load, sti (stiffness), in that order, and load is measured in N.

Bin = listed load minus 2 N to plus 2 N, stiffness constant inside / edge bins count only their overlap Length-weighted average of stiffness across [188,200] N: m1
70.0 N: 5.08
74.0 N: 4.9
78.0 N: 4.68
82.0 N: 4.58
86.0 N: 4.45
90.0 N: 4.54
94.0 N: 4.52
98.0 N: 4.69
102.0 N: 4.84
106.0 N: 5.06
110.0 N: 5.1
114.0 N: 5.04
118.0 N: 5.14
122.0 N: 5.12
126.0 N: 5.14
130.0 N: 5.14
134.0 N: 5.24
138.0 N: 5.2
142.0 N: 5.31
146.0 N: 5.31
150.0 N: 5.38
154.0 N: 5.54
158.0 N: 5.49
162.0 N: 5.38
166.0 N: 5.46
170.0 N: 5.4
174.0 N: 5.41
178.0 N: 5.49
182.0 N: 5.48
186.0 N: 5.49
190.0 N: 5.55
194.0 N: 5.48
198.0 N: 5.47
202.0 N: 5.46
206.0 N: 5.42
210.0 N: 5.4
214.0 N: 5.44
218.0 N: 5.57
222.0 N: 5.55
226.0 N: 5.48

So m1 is 5.5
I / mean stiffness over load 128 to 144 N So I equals 5.22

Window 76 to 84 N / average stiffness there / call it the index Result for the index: 4.63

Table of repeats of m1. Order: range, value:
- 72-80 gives 4.79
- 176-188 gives 5.49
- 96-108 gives 4.86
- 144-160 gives 5.43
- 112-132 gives 5.12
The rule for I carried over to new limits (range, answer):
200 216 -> 5.43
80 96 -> 4.52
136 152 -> 5.3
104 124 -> 5.09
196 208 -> 5.45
